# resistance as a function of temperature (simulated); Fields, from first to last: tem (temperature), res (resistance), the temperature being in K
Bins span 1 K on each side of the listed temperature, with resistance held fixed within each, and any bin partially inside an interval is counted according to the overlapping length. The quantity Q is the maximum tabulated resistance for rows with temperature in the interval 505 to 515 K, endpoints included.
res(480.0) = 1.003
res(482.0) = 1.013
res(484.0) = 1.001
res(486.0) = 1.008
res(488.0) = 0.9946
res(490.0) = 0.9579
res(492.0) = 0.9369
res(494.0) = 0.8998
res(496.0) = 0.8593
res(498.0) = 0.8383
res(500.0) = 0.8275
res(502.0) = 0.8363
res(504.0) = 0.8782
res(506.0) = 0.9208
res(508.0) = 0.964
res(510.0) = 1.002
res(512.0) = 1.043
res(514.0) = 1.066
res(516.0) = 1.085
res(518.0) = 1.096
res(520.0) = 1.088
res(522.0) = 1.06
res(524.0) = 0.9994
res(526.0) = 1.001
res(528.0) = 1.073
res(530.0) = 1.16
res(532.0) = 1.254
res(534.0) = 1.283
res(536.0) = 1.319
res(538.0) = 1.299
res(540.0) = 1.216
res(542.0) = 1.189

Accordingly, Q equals 1.066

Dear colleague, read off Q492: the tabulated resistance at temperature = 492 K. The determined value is 0.9369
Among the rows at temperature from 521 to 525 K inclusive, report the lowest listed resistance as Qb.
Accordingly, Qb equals 0.9994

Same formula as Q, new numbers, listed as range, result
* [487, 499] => 0.9946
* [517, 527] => 1.096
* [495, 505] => 0.8782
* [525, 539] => 1.319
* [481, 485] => 1.013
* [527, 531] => 1.16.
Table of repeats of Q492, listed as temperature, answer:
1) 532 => 1.254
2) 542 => 1.189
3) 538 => 1.299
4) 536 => 1.319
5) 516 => 1.085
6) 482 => 1.013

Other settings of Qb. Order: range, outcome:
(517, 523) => 1.06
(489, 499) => 0.8383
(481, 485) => 1.001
